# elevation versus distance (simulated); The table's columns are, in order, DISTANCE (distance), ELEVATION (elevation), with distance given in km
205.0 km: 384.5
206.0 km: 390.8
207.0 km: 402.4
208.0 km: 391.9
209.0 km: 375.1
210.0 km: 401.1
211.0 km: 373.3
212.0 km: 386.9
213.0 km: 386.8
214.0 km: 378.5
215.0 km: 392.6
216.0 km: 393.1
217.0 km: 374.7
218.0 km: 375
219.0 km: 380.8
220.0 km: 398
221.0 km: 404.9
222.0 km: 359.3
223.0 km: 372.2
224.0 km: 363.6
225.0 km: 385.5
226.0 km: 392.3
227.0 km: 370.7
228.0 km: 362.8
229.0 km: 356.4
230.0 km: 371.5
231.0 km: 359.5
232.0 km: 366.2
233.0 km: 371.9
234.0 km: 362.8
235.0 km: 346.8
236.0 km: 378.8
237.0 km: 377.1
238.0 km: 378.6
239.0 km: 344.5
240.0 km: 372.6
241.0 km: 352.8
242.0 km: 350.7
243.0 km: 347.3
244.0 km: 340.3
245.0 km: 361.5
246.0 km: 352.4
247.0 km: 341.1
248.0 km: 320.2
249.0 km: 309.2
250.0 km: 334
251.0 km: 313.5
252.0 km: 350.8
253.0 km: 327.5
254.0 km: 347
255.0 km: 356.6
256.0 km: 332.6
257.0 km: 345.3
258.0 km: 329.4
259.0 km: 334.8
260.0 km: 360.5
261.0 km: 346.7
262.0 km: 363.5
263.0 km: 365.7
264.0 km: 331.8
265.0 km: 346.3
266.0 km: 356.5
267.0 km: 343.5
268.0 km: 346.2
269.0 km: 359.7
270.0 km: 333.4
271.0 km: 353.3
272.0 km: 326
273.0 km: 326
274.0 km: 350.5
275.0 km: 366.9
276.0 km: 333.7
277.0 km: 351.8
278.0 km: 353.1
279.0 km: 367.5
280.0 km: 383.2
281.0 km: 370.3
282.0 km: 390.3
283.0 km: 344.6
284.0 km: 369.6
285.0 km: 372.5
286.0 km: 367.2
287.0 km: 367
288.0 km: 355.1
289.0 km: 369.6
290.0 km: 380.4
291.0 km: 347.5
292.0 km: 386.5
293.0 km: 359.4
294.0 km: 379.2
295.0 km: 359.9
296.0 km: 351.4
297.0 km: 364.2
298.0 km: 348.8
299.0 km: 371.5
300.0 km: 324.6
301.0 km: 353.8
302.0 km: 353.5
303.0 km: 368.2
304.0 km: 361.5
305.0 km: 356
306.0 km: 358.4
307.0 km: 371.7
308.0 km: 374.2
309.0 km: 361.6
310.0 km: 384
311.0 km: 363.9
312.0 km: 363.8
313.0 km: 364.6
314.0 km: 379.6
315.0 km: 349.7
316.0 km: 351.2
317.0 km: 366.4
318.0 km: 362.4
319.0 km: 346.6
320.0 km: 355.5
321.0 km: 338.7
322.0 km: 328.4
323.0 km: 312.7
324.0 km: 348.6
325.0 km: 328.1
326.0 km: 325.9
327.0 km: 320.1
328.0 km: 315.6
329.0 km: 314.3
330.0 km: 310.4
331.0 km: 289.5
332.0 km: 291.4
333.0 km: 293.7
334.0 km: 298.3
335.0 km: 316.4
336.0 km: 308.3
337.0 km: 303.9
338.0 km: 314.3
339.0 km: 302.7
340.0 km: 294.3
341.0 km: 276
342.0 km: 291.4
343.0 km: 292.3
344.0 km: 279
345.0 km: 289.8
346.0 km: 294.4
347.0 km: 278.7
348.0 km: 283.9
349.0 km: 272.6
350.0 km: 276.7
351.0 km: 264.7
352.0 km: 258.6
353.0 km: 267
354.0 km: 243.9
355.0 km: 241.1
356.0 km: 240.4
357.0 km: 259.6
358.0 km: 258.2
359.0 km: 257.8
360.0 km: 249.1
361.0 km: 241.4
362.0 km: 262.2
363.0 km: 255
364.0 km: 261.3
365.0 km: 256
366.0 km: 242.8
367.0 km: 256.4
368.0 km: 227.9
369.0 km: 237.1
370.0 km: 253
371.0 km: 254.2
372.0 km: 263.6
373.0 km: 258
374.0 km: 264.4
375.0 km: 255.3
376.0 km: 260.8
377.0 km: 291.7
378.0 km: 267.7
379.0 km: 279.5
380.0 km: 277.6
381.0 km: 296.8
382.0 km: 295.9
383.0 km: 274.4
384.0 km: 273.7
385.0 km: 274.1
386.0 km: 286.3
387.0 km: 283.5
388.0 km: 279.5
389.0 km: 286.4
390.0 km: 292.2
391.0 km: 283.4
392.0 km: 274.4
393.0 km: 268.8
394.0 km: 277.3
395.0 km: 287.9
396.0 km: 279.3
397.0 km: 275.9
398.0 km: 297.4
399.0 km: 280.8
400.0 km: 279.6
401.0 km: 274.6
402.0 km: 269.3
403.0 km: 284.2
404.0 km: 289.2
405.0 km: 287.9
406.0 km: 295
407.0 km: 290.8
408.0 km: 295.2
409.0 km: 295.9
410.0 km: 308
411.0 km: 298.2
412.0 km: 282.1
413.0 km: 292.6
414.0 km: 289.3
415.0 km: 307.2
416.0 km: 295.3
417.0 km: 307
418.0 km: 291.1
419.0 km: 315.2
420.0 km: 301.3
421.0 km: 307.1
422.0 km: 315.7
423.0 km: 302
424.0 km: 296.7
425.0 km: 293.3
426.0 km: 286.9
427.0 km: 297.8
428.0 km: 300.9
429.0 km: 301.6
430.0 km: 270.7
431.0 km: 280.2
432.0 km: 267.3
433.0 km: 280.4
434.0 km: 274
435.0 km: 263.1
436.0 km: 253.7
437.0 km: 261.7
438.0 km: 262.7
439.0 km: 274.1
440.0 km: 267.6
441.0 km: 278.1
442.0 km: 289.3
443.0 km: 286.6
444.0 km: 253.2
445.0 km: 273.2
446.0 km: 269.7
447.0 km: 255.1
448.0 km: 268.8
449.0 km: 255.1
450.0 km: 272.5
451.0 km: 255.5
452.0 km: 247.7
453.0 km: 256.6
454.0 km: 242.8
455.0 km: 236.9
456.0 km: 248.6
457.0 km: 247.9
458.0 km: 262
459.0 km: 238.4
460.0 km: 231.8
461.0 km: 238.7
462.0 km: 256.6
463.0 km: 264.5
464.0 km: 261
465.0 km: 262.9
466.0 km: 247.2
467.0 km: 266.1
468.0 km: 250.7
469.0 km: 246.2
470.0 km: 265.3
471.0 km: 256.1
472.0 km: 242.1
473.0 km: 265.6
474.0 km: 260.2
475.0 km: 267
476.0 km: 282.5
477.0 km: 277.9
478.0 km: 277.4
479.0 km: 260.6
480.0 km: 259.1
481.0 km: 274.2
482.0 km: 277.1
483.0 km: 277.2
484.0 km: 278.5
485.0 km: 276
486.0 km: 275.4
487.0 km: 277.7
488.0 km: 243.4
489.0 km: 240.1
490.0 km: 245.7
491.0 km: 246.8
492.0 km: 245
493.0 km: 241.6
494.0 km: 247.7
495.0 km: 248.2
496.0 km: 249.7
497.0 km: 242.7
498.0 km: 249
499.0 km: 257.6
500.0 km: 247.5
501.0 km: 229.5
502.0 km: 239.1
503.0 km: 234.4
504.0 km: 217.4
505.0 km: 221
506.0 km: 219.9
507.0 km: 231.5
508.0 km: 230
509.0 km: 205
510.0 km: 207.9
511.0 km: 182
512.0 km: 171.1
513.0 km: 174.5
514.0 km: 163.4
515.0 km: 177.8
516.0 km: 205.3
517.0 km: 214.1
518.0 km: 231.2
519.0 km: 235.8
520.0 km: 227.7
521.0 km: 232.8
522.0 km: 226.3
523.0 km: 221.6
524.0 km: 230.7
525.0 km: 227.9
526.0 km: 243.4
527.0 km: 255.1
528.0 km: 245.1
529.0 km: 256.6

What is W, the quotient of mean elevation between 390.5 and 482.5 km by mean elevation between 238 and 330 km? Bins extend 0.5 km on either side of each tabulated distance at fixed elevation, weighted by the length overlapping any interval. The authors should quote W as 0.78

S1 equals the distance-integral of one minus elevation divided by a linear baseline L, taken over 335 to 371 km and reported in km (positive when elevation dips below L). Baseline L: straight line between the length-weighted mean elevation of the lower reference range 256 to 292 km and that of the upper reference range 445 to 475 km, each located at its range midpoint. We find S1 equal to 5.0 km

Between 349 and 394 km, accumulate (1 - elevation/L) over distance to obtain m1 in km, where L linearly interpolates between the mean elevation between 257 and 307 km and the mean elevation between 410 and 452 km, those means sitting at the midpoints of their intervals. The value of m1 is 6.7 km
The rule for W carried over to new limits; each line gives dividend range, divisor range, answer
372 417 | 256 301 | 0.80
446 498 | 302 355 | 0.80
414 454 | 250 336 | 0.80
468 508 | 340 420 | 0.92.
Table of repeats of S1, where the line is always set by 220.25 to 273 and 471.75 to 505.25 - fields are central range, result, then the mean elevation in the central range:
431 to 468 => 1.48 km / 260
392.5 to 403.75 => 0.47 km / 280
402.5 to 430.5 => -1.16 km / 296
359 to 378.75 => 3.11 km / 256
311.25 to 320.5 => -0.99 km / 360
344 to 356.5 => 1.74 km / 268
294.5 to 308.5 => -1.15 km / 358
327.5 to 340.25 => 0.55 km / 304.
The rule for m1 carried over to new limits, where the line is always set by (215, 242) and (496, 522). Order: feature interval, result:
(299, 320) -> -2.13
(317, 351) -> 0.72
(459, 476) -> -1.00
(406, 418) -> -1.08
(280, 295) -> -1.28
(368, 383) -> 1.25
